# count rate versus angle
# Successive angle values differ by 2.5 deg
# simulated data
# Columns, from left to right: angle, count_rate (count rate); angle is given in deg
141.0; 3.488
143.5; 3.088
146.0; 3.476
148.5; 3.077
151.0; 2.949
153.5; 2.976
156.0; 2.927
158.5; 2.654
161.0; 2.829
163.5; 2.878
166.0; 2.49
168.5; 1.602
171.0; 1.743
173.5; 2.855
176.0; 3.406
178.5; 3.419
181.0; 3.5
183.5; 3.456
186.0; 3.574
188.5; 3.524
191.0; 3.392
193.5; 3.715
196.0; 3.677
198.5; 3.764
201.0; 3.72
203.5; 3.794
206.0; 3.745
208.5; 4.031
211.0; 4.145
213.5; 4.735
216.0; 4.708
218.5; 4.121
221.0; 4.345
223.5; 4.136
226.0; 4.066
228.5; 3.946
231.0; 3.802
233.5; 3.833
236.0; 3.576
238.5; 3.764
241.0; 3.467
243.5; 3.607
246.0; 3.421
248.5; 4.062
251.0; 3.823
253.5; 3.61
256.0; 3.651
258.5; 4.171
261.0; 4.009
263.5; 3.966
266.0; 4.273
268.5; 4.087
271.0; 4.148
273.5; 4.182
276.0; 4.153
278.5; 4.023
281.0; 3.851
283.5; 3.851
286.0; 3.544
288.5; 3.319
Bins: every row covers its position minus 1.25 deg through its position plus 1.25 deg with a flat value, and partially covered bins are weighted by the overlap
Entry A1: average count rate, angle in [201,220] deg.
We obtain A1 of 4.15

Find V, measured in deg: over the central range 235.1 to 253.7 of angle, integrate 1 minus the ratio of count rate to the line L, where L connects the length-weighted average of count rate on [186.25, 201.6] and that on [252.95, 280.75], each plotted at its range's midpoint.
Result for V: 1.1 deg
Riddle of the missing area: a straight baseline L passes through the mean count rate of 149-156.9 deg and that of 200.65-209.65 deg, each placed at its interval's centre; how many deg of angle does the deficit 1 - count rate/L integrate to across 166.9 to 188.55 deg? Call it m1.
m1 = 2.70 deg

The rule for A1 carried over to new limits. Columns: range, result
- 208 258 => 3.94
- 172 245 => 3.78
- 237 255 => 3.68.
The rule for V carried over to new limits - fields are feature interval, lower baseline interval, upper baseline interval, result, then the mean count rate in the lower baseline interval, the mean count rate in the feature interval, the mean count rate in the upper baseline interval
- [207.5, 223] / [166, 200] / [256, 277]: -3.5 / 3.18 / 4.34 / 4.1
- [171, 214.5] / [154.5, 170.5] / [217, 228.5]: -3.4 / 2.53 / 3.61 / 4.15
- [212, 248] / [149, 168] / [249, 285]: -4.2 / 2.78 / 3.97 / 3.98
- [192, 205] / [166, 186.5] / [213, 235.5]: -0.9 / 2.89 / 3.73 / 4.15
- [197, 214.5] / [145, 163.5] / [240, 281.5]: -2.8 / 2.97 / 3.98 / 3.92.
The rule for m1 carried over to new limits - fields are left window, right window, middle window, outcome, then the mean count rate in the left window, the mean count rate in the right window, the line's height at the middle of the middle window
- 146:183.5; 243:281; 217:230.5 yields -2.3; 2.85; 3.95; 3.52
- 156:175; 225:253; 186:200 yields -3.1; 2.48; 3.75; 2.96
